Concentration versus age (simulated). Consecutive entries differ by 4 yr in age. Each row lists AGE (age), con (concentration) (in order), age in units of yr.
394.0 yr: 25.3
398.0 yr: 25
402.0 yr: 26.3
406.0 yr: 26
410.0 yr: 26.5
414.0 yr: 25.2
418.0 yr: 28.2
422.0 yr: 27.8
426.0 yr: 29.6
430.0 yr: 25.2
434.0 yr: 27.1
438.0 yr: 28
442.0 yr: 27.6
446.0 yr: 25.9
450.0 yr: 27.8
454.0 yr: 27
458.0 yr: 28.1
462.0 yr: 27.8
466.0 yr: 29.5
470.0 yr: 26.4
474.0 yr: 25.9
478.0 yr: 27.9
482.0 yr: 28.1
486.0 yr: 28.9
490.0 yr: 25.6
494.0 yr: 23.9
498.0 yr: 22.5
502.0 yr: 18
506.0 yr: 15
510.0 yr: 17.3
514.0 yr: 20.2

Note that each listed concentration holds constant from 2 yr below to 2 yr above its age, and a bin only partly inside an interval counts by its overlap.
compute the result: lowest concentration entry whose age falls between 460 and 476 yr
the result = 25.9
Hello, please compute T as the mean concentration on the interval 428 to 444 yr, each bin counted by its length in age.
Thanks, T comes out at 27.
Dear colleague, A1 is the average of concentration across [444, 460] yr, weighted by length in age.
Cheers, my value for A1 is 27.2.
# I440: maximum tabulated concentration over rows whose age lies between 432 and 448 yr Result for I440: 28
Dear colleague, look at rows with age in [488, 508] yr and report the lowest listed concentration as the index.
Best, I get 15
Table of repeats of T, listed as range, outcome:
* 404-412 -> 26.2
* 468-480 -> 26.7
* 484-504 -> 23.8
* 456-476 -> 27.5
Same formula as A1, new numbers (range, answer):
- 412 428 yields 27.7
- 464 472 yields 27.9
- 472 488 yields 27.7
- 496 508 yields 18.5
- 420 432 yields 27.5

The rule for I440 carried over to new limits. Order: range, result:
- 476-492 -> 28.9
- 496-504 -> 22.5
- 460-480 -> 29.5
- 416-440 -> 29.6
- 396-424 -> 28.2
